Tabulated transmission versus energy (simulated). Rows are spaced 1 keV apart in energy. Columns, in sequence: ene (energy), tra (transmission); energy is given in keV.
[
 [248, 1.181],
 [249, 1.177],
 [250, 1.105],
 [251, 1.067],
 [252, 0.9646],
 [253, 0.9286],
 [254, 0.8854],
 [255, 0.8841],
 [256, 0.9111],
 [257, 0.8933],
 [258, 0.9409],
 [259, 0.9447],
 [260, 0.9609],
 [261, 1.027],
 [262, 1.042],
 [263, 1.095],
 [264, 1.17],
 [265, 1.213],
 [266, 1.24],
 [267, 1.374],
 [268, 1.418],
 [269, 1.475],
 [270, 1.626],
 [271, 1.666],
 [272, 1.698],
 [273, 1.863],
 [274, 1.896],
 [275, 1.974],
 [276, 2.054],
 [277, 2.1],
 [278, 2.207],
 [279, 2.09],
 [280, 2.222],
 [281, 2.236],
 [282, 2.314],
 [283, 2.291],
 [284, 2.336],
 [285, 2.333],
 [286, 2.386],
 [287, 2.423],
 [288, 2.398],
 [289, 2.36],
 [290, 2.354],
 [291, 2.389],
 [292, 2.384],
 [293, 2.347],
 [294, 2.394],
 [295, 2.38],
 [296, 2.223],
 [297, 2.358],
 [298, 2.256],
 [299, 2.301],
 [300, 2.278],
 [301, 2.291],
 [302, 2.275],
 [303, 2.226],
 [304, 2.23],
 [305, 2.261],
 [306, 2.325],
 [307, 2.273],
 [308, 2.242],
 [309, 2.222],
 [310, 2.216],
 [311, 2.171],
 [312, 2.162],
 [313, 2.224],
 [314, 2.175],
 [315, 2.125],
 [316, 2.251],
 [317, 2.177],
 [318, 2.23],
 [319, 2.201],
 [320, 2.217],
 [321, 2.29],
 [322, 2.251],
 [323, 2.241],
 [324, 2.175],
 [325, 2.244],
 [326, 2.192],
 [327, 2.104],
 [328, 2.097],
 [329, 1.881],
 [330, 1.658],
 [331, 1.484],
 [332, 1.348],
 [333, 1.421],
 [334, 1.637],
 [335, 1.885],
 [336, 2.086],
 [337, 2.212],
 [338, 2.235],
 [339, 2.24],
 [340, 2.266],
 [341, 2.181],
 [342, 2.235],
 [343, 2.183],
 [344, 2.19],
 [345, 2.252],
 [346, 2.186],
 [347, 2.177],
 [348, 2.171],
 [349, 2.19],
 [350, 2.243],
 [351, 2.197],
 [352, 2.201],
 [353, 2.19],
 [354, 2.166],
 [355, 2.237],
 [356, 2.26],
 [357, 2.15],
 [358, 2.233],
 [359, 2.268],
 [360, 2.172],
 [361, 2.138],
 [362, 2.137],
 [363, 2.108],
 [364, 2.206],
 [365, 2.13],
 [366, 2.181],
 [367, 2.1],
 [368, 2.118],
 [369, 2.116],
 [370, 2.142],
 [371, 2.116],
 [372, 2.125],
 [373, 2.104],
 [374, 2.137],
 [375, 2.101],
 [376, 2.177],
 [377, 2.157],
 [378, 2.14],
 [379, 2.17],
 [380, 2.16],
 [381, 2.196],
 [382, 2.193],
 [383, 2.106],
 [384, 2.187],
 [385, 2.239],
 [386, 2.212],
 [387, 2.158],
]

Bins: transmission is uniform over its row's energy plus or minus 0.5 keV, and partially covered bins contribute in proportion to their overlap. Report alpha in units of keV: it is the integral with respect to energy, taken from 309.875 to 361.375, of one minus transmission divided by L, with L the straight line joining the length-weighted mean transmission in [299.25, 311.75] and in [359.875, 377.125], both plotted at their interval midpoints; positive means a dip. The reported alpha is 1.7 keV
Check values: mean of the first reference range 2.25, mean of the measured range 2.12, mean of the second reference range 2.14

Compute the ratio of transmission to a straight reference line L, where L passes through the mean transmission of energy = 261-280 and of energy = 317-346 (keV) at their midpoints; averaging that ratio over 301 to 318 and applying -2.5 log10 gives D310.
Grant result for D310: -0.17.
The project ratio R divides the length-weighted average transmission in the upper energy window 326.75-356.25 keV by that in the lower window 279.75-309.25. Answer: 0.89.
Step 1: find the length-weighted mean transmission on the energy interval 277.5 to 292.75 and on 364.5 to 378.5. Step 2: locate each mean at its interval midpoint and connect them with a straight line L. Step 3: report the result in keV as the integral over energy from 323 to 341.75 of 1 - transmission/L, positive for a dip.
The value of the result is 2.03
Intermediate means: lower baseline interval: 2.32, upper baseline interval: 2.13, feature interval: 1.97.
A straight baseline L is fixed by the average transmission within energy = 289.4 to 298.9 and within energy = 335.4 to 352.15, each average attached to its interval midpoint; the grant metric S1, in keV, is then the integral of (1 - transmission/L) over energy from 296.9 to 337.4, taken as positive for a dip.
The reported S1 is 2.9 keV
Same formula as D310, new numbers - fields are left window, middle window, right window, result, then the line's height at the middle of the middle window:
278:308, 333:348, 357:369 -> 0.04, 2.21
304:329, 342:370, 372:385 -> 0.00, 2.17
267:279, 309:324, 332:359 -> -0.11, 2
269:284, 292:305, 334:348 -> -0.12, 2.06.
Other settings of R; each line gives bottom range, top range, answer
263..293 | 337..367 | 1.11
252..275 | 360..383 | 1.72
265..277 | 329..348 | 1.20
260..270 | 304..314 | 1.81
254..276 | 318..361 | 1.61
